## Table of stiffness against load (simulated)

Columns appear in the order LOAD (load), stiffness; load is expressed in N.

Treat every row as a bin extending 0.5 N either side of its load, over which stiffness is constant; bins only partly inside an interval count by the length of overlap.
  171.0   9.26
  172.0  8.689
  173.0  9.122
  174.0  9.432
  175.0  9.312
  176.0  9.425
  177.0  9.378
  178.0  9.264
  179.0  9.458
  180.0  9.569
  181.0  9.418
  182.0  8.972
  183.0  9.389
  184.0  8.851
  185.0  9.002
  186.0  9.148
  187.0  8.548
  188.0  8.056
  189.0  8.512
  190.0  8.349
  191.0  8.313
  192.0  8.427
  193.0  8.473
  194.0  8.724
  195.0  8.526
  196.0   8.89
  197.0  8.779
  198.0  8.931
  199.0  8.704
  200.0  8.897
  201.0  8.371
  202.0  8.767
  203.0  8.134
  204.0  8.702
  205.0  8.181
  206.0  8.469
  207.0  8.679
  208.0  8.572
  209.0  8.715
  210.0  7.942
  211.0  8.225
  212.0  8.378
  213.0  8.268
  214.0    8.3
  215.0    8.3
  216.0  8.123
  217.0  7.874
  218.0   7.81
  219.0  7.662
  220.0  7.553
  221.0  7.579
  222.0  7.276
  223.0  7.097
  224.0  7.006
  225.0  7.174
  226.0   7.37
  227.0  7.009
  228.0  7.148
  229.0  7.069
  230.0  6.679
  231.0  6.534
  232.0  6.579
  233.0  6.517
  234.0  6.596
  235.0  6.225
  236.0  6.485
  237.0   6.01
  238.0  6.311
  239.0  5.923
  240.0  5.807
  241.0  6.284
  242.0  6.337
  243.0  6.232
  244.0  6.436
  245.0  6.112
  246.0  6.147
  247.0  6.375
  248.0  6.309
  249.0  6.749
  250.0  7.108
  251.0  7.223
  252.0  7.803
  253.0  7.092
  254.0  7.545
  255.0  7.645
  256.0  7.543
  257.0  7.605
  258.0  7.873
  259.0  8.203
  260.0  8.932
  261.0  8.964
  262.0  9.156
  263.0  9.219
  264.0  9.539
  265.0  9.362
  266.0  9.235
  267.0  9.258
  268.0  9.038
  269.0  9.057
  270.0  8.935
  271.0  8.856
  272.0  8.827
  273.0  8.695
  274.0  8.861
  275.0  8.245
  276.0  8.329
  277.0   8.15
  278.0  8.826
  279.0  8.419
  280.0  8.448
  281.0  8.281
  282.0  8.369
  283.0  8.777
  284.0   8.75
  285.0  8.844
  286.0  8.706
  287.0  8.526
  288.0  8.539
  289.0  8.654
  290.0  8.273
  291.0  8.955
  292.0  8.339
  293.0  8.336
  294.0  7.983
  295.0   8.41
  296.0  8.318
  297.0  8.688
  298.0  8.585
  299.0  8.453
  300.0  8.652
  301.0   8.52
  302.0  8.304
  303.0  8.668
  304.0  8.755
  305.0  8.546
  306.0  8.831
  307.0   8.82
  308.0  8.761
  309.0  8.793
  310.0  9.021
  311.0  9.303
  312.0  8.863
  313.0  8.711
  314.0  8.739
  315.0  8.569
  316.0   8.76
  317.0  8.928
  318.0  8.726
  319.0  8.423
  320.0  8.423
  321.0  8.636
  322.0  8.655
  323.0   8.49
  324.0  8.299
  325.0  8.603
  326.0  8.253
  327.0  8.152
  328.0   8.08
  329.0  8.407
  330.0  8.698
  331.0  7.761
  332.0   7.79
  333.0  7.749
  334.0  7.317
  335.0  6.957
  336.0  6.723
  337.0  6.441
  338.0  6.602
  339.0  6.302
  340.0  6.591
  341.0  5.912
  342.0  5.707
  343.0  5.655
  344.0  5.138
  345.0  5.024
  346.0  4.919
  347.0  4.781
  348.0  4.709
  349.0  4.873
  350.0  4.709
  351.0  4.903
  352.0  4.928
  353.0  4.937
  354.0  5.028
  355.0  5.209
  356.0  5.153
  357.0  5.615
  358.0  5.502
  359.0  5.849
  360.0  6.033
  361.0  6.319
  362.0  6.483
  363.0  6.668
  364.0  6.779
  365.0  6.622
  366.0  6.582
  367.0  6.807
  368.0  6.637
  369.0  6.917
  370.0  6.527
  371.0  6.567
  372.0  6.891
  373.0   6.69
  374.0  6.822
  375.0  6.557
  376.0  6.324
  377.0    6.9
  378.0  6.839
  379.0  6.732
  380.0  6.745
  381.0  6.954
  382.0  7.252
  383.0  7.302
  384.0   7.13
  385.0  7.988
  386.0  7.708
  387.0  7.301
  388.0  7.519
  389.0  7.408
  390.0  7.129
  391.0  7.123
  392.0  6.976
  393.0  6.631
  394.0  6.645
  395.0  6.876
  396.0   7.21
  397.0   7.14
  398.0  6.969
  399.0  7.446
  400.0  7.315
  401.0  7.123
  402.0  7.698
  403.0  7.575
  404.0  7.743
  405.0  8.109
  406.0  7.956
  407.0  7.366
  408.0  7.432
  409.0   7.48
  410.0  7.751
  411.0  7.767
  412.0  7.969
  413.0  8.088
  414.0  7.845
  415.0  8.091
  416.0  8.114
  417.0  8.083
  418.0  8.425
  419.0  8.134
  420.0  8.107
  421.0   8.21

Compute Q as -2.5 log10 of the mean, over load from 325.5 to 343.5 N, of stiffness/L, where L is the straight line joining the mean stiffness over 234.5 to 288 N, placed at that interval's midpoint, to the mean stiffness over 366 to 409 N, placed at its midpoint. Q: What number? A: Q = 0.038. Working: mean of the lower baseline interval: 7.86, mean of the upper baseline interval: 7.12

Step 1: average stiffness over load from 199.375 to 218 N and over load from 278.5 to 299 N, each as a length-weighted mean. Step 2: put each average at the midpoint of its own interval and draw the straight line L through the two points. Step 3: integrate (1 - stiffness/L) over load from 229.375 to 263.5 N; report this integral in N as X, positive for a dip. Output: 5.7 N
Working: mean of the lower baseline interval 8.37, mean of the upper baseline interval 8.51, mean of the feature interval 7.02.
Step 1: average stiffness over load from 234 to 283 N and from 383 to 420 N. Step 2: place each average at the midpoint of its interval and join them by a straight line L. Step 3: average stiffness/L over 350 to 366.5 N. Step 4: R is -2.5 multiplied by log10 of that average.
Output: 0.30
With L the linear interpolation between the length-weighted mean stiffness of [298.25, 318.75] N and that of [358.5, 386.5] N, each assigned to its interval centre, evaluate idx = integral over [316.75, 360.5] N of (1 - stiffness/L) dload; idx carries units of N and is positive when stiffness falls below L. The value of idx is 6.7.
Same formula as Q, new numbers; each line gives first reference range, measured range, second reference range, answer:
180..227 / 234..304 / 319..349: -0.05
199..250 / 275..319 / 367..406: -0.19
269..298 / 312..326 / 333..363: -0.23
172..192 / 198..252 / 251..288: 0.19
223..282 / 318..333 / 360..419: -0.13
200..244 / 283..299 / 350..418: -0.19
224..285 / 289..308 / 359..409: -0.15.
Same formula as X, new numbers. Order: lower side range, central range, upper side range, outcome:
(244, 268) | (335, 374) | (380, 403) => 7.8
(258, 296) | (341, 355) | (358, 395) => 4.4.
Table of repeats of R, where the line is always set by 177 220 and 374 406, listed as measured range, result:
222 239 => 0.23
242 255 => 0.21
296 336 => -0.10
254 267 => -0.06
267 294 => -0.08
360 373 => 0.11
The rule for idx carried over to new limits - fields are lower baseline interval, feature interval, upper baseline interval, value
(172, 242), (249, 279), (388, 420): -2.0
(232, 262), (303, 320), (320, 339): -2.5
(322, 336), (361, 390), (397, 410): 3.0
